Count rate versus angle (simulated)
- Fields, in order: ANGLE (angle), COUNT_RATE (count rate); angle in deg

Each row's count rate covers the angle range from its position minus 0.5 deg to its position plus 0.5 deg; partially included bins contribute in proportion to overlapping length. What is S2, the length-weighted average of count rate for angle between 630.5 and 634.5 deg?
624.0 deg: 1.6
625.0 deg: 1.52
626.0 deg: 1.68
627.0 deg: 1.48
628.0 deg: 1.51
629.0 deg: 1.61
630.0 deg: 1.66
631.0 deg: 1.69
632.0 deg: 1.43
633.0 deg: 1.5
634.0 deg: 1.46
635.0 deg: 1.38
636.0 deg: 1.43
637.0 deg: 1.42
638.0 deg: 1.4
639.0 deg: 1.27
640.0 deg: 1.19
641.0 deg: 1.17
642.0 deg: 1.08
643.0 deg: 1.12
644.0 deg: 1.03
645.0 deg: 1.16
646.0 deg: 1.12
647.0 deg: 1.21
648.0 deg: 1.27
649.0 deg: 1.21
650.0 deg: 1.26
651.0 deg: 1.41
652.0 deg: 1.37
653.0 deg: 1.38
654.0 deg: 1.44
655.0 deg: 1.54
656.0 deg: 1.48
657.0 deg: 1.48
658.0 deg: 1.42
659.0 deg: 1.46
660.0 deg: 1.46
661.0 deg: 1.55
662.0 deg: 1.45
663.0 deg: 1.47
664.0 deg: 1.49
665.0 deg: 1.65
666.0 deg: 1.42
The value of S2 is 1.52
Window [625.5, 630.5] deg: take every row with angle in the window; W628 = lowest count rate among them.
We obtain 1.48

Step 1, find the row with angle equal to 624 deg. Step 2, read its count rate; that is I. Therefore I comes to 1.6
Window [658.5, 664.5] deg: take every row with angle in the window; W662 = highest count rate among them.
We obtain 1.55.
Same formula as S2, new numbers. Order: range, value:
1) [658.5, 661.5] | 1.49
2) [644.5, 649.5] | 1.19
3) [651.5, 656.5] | 1.44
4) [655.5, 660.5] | 1.46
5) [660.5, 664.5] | 1.49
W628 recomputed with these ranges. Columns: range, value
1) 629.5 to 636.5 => 1.38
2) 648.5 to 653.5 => 1.21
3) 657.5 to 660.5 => 1.42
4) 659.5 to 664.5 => 1.45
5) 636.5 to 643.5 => 1.08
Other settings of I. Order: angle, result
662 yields 1.45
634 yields 1.46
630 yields 1.66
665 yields 1.65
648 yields 1.27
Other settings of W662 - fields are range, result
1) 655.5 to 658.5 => 1.48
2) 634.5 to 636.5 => 1.43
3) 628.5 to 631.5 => 1.69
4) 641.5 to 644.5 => 1.12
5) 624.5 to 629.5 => 1.68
